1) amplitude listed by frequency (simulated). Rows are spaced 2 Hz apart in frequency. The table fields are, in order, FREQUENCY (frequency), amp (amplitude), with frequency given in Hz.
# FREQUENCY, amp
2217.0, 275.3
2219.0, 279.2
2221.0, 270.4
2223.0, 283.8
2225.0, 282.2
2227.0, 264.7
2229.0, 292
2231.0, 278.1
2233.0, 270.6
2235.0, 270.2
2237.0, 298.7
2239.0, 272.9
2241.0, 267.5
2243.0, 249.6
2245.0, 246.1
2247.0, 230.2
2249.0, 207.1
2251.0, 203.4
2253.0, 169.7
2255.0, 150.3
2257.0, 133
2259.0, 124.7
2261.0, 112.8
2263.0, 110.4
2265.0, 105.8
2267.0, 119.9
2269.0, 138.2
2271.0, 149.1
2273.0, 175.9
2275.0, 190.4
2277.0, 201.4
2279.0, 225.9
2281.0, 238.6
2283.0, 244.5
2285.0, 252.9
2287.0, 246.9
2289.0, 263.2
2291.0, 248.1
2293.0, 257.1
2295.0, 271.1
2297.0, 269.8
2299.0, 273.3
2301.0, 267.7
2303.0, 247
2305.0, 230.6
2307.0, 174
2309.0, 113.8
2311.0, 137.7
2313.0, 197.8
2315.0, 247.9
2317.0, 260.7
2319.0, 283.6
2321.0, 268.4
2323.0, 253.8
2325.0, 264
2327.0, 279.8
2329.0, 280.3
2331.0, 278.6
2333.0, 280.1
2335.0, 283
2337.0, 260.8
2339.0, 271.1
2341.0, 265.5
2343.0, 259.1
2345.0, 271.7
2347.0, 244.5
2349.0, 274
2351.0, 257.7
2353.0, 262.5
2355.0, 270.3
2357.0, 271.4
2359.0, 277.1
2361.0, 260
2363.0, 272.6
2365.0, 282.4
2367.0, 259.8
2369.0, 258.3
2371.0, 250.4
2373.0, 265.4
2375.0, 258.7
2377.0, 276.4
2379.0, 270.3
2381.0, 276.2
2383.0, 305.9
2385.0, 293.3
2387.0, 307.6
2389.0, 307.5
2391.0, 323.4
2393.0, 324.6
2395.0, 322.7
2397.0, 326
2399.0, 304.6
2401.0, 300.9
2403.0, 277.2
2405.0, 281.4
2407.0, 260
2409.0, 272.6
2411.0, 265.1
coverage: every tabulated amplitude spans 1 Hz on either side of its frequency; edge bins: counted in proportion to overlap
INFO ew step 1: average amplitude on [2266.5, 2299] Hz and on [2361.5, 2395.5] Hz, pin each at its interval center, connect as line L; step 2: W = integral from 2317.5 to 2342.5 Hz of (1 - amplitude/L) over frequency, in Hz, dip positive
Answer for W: -1.9 Hz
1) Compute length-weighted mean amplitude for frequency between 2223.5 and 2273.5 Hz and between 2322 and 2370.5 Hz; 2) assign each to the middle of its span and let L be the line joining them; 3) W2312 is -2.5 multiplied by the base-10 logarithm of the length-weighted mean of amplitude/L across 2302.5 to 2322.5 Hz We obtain 0.144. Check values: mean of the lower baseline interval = 206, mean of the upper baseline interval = 268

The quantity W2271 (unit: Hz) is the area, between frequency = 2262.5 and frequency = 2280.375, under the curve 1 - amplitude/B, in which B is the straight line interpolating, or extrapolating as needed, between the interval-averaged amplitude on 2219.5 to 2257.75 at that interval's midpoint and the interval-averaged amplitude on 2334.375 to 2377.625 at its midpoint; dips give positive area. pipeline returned 6.5 Hz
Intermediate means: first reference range 245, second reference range 266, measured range 160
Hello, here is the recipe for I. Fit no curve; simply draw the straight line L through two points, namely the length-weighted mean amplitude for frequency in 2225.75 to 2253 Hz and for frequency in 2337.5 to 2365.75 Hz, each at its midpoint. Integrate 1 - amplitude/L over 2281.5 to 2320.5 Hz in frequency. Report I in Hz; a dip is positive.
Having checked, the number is 3.7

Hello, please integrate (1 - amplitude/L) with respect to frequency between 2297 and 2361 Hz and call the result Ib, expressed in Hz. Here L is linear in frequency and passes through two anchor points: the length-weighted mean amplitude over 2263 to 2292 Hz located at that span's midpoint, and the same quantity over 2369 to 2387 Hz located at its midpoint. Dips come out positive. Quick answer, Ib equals -4.04 Hz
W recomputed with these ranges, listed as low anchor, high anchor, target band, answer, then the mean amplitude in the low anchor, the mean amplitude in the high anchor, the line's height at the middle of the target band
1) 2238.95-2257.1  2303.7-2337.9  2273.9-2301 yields -1.98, 214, 241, 228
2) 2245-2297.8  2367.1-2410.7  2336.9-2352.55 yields -0.65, 195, 288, 253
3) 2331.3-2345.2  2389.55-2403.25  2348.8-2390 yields 2.69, 271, 313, 293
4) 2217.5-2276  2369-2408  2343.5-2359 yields 0.27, 213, 290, 270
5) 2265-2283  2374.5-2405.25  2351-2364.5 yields -0.17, 179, 298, 265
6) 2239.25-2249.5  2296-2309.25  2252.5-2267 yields 6.83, 244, 231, 241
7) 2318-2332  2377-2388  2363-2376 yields 1.01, 273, 289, 286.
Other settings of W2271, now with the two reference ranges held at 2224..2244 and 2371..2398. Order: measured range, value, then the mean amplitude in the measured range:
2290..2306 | 1.4 Hz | 258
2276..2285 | 1.6 Hz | 230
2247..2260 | 5.0 Hz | 170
